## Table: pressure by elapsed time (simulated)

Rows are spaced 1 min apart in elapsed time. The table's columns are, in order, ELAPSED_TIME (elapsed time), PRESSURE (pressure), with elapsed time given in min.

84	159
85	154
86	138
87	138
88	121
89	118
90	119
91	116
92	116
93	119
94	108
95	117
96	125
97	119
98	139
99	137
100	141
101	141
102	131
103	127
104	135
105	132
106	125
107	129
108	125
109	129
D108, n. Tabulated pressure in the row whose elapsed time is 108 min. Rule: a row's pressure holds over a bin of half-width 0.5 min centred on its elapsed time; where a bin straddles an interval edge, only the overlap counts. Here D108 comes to 125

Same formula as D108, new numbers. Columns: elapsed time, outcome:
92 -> 116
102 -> 131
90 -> 119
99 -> 137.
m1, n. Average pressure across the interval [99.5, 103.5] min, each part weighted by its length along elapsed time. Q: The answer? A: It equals 135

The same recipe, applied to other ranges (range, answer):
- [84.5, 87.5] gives 143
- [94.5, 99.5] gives 127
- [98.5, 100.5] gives 139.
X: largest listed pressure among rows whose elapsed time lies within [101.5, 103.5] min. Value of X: 131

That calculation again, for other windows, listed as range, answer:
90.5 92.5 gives 116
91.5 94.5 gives 119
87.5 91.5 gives 121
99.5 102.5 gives 141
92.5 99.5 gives 139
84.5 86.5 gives 154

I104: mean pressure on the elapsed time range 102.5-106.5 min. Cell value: 130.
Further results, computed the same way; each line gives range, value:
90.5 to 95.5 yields 115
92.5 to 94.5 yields 114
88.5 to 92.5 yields 117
